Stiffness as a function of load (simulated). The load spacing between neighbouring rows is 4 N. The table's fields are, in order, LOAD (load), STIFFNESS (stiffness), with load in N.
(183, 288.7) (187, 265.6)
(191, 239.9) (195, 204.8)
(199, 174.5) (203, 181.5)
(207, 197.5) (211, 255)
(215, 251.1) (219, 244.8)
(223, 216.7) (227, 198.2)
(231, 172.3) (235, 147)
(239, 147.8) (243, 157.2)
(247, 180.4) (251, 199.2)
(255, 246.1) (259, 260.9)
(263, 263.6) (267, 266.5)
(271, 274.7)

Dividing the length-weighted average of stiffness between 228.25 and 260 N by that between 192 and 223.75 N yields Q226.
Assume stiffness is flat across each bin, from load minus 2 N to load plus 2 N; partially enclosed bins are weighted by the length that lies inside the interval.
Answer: 0.9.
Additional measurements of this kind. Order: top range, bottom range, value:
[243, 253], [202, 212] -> 0.87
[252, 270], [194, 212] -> 1.29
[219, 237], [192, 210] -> 0.97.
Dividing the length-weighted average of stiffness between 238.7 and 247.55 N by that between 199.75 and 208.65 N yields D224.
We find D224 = 0.9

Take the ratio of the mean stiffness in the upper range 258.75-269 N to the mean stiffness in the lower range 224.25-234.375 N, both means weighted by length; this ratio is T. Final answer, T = 1.4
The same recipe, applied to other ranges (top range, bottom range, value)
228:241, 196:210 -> 0.83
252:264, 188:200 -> 1.18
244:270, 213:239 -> 1.17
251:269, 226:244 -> 1.55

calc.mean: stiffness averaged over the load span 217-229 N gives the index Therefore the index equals 220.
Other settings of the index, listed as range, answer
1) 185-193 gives 253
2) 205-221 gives 237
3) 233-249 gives 158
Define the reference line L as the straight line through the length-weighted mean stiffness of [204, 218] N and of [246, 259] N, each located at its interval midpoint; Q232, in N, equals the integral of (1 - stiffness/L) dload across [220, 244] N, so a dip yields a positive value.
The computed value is 5.2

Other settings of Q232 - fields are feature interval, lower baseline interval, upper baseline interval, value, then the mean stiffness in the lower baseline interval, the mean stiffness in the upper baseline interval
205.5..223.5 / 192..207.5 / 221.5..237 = -4.63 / 192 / 182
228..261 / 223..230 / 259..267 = 6.18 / 200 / 264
